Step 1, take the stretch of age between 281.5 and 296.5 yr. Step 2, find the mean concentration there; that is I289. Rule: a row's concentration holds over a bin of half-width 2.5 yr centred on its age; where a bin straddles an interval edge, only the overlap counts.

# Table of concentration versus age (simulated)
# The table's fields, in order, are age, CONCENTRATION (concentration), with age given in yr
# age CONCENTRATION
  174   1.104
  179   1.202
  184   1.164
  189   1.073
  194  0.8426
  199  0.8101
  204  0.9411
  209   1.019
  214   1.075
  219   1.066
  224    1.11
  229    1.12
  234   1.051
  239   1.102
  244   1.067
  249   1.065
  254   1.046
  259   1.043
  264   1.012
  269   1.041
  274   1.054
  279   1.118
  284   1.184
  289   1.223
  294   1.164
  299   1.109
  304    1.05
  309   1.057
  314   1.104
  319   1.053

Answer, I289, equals 1.19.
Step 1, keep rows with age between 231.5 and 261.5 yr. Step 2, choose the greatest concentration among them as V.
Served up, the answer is 1.102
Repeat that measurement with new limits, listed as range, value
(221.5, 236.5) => 1.12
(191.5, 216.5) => 1.075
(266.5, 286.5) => 1.184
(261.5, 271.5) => 1.041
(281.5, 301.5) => 1.223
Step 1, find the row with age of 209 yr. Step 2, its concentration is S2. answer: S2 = 1.019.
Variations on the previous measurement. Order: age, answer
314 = 1.104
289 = 1.223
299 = 1.109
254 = 1.046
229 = 1.12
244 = 1.067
